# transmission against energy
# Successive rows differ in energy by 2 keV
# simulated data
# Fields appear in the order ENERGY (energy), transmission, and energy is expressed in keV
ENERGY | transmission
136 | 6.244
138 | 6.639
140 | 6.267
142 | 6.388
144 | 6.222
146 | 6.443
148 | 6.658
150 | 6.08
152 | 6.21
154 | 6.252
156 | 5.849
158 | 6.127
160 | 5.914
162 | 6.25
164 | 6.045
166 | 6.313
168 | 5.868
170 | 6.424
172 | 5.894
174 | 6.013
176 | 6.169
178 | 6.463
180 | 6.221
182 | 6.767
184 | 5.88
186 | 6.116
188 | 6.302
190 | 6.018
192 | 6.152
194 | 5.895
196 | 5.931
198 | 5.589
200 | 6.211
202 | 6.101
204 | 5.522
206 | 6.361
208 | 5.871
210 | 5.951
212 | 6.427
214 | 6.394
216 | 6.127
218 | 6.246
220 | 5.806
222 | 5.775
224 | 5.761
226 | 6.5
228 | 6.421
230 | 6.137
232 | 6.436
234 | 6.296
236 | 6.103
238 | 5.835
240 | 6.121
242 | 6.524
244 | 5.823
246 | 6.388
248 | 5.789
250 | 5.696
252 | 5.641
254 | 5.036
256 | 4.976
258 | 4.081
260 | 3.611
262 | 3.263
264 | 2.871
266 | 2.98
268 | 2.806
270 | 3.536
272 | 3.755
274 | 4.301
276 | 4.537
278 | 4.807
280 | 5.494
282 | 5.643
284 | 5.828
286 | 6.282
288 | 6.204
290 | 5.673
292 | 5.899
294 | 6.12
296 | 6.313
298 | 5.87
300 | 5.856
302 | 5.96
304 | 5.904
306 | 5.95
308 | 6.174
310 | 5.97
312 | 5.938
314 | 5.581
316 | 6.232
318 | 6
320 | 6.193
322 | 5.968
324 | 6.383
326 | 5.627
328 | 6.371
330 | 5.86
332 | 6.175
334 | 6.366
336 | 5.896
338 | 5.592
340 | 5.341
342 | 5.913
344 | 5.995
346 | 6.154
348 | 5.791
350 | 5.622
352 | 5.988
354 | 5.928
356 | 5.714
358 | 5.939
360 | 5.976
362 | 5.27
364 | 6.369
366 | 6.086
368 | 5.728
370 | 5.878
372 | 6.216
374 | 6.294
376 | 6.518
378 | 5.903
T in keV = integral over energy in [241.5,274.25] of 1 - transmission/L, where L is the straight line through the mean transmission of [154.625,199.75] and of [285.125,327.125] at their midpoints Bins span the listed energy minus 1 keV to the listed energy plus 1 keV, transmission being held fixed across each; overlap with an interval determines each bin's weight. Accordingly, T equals 8.32 keV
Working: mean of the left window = 6.1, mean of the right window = 6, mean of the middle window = 4.51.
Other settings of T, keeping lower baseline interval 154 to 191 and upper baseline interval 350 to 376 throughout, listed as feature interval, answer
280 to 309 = 0.32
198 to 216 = 0.11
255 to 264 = 3.27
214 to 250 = -0.17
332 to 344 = 0.24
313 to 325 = -0.11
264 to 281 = 5.87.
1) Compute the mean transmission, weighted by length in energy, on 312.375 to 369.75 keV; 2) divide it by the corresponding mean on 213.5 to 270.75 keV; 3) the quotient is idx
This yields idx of 1.11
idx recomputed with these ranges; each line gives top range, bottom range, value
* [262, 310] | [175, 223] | 0.84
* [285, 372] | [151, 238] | 0.97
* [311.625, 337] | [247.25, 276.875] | 1.45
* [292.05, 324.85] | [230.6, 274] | 1.22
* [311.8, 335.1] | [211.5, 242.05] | 0.98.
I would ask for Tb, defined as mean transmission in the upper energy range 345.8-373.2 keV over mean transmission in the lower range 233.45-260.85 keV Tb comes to 1.1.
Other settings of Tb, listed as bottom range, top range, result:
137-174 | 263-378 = 0.91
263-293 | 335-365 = 1.24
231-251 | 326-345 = 0.97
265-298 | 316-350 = 1.19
